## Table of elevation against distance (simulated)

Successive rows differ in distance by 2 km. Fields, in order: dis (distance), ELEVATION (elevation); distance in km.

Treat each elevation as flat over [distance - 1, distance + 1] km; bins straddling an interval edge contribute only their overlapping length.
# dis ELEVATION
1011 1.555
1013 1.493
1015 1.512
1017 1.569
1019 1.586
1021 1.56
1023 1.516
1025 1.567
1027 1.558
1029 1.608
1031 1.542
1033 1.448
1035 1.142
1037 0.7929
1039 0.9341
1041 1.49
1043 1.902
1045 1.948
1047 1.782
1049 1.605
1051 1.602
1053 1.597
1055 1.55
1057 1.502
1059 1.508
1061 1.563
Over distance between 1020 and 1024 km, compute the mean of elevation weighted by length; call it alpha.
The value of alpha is 1.54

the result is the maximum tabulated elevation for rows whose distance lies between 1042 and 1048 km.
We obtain 1.948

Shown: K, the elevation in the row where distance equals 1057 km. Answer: 1.502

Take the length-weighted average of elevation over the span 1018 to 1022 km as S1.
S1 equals 1.57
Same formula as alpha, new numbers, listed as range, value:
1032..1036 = 1.29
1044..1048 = 1.86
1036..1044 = 1.28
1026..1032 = 1.57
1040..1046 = 1.78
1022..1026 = 1.54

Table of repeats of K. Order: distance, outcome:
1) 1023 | 1.516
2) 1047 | 1.782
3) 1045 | 1.948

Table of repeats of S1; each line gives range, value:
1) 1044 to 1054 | 1.71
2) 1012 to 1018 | 1.52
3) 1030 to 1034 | 1.5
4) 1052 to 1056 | 1.57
